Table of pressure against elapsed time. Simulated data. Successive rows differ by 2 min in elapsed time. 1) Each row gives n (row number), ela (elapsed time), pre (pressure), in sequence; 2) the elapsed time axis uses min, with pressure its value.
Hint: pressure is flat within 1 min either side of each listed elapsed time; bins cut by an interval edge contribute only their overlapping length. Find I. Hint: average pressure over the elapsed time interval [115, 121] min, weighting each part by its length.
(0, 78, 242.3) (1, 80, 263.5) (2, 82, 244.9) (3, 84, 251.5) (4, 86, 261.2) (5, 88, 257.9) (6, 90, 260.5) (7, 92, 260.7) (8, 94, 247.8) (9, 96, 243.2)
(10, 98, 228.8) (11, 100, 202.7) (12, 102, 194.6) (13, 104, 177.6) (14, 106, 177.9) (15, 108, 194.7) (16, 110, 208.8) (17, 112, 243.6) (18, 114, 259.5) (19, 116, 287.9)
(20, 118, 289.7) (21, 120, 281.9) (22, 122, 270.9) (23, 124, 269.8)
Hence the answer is 286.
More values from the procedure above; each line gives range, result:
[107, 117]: 239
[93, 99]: 240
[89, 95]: 256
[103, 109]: 183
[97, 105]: 201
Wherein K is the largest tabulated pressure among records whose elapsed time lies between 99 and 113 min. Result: 243.6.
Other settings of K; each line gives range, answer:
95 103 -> 243.2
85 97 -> 261.2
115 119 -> 289.7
